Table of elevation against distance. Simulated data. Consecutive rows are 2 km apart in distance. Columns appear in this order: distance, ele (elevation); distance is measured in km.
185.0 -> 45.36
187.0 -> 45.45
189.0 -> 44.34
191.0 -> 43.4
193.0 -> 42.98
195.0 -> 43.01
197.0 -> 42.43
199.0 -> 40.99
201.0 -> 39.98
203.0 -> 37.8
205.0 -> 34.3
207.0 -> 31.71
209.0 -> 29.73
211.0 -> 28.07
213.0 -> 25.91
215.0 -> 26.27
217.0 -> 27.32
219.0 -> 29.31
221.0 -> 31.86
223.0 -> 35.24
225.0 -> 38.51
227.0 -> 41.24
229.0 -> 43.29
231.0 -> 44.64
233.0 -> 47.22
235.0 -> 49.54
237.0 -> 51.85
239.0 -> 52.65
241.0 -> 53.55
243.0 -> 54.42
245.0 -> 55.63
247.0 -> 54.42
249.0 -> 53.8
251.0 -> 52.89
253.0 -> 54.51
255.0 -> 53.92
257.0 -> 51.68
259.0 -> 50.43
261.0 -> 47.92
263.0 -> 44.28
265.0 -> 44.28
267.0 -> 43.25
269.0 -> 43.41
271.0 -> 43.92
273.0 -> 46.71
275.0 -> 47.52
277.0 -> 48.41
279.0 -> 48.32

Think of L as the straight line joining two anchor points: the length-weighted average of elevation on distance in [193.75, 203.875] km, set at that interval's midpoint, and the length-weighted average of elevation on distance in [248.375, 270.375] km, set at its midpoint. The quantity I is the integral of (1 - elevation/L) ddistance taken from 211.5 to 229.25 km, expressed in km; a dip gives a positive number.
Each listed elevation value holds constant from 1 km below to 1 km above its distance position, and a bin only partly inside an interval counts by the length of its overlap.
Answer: 4.6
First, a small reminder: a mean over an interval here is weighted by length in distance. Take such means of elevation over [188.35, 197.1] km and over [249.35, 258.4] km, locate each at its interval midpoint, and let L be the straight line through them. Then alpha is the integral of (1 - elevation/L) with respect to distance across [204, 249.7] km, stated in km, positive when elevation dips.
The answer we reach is 7.8 km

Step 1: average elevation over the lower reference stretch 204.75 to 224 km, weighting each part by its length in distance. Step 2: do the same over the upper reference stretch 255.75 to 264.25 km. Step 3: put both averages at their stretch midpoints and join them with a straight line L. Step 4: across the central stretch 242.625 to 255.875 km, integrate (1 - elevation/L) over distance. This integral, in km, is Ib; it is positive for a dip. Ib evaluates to -3.04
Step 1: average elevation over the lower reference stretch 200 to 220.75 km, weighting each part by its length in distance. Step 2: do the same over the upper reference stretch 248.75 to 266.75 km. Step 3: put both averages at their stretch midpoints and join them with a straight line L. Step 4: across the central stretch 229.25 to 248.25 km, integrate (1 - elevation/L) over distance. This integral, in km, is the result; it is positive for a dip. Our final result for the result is -4.0 km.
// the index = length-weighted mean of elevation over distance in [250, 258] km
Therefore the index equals 53.2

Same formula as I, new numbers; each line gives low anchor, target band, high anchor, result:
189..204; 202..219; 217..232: 4.0 km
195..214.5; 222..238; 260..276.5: -2.0 km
